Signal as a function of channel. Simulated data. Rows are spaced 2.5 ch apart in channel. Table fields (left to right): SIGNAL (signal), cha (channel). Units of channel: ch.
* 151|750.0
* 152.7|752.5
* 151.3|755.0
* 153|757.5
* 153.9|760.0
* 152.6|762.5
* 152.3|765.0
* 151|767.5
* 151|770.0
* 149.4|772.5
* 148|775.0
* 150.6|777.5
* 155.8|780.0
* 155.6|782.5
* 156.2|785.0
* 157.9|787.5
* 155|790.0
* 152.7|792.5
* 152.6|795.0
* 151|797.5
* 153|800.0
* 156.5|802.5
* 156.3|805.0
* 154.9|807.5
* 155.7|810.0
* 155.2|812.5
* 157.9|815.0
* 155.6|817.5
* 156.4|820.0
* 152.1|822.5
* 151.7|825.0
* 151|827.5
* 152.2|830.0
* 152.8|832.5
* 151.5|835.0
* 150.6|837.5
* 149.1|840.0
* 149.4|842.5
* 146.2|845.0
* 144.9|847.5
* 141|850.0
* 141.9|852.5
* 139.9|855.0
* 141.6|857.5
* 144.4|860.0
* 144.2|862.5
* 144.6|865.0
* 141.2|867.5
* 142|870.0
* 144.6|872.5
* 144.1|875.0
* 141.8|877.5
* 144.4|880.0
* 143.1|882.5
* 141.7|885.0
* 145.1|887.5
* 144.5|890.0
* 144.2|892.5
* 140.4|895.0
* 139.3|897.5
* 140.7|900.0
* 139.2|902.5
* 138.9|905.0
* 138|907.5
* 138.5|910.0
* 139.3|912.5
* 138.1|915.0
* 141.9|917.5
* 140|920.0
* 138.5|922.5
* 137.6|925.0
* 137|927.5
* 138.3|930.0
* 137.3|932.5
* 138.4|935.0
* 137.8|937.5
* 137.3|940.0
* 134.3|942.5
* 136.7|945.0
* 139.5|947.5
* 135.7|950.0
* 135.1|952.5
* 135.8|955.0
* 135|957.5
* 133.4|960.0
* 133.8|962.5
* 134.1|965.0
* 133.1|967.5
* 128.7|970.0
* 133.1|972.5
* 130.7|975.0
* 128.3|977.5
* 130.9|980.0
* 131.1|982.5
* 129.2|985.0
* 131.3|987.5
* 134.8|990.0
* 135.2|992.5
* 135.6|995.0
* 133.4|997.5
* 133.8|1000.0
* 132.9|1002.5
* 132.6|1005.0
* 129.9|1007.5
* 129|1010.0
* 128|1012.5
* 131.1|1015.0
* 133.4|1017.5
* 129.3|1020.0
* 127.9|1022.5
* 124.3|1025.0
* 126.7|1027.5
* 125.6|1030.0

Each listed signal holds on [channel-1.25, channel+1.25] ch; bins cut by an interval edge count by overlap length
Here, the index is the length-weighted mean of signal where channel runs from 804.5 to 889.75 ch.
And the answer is 148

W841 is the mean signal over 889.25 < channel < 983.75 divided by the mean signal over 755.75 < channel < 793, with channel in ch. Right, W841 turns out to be 0.89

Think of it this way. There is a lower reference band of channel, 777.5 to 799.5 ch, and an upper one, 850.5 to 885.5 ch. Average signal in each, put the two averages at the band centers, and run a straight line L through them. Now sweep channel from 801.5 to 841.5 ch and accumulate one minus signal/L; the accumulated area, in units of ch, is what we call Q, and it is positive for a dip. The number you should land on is -1.1 ch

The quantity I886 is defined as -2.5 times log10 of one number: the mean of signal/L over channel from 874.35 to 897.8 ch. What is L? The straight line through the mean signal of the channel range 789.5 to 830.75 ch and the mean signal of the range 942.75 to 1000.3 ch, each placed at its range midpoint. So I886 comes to 0.01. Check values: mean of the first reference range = 154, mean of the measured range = 143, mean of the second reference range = 133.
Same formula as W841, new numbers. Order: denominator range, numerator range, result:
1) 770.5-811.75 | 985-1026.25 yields 0.85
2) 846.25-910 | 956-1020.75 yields 0.93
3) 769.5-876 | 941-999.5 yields 0.89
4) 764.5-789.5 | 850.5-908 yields 0.93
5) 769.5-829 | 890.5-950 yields 0.90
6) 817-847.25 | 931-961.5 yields 0.90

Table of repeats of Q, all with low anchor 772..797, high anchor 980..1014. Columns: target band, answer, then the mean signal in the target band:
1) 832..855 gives 0.1 ch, 147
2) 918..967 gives 0.3 ch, 137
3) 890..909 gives 0.2 ch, 140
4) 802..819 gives -0.6 ch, 156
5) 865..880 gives 0.2 ch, 143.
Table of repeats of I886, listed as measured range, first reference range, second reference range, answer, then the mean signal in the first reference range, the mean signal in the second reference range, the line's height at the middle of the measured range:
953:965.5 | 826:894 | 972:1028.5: 0.01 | 145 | 131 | 135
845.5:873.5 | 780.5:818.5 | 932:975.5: 0.03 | 155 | 135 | 147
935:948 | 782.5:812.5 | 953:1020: 0.00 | 155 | 132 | 138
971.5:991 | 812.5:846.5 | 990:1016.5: 0.03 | 152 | 132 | 135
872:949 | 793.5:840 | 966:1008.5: 0.01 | 154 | 132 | 142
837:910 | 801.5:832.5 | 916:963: 0.03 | 155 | 137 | 146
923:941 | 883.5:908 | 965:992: -0.01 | 141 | 131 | 137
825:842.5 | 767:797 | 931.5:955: -0.02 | 153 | 137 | 148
